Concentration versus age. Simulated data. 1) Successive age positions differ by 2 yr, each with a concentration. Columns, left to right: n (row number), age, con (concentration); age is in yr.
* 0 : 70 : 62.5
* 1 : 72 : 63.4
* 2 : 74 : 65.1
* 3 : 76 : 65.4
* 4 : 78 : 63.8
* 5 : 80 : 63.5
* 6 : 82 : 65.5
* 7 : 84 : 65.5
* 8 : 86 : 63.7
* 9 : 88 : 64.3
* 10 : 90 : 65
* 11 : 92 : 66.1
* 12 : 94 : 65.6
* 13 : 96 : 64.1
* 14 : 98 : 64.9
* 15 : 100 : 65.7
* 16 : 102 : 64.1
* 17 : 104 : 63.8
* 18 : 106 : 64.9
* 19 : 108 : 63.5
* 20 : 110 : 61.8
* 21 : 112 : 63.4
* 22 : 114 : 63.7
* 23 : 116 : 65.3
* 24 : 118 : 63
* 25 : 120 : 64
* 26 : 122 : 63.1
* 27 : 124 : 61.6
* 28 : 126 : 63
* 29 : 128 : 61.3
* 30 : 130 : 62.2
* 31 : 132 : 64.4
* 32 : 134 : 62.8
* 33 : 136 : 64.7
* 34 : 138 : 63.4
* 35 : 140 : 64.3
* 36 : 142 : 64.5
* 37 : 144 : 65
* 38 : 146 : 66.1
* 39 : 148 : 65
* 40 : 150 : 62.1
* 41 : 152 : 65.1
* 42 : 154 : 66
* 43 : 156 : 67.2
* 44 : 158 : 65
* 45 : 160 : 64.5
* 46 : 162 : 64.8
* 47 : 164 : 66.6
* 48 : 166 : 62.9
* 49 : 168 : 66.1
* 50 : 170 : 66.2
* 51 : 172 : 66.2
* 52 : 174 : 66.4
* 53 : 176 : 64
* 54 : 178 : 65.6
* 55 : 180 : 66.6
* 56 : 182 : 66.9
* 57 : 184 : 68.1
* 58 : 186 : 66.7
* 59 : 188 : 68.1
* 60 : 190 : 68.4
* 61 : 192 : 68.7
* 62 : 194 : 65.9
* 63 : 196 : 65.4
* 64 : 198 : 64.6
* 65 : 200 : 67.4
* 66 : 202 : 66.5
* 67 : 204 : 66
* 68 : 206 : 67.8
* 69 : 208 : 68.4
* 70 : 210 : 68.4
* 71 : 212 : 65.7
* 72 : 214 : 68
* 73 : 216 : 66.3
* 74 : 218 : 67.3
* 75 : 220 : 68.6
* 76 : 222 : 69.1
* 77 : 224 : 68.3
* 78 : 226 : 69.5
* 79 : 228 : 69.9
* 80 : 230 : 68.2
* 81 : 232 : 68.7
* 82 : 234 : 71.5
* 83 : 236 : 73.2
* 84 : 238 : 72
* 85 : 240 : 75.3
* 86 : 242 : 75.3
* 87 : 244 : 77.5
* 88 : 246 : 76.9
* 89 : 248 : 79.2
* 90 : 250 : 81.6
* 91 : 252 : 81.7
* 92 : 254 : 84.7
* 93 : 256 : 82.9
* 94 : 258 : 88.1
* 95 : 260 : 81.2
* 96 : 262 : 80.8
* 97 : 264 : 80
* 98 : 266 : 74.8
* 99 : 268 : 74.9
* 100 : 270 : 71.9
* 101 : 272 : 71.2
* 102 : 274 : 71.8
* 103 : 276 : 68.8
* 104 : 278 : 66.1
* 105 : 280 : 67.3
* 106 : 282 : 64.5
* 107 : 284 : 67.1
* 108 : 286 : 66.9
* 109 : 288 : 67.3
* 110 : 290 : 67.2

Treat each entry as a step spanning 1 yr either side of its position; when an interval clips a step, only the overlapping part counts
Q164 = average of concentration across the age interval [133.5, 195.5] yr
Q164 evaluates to 65.6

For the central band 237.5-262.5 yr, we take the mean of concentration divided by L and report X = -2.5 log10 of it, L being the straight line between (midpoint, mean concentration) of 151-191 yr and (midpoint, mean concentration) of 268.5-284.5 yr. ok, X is -0.17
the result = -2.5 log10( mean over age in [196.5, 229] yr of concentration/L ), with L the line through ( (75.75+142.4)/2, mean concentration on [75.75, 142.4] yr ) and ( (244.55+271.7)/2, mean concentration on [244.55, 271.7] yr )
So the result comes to 0.111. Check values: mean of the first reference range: 64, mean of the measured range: 67.6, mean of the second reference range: 79.6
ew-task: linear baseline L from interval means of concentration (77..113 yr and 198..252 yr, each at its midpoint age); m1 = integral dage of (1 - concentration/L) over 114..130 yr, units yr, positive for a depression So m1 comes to 0.7 yr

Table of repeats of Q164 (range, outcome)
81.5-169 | 64.3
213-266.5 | 74.8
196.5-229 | 67.6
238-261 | 80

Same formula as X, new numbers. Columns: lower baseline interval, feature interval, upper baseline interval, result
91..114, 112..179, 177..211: 0.020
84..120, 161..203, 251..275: 0.081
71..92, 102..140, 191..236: 0.037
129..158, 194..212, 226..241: 0.035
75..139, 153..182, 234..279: 0.056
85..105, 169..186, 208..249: 0.036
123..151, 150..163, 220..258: 0.010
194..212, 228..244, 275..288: -0.086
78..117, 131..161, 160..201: 0.014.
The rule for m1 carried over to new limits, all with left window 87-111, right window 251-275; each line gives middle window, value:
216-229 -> 1.14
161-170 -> 0.64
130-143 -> 0.74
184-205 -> 1.70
